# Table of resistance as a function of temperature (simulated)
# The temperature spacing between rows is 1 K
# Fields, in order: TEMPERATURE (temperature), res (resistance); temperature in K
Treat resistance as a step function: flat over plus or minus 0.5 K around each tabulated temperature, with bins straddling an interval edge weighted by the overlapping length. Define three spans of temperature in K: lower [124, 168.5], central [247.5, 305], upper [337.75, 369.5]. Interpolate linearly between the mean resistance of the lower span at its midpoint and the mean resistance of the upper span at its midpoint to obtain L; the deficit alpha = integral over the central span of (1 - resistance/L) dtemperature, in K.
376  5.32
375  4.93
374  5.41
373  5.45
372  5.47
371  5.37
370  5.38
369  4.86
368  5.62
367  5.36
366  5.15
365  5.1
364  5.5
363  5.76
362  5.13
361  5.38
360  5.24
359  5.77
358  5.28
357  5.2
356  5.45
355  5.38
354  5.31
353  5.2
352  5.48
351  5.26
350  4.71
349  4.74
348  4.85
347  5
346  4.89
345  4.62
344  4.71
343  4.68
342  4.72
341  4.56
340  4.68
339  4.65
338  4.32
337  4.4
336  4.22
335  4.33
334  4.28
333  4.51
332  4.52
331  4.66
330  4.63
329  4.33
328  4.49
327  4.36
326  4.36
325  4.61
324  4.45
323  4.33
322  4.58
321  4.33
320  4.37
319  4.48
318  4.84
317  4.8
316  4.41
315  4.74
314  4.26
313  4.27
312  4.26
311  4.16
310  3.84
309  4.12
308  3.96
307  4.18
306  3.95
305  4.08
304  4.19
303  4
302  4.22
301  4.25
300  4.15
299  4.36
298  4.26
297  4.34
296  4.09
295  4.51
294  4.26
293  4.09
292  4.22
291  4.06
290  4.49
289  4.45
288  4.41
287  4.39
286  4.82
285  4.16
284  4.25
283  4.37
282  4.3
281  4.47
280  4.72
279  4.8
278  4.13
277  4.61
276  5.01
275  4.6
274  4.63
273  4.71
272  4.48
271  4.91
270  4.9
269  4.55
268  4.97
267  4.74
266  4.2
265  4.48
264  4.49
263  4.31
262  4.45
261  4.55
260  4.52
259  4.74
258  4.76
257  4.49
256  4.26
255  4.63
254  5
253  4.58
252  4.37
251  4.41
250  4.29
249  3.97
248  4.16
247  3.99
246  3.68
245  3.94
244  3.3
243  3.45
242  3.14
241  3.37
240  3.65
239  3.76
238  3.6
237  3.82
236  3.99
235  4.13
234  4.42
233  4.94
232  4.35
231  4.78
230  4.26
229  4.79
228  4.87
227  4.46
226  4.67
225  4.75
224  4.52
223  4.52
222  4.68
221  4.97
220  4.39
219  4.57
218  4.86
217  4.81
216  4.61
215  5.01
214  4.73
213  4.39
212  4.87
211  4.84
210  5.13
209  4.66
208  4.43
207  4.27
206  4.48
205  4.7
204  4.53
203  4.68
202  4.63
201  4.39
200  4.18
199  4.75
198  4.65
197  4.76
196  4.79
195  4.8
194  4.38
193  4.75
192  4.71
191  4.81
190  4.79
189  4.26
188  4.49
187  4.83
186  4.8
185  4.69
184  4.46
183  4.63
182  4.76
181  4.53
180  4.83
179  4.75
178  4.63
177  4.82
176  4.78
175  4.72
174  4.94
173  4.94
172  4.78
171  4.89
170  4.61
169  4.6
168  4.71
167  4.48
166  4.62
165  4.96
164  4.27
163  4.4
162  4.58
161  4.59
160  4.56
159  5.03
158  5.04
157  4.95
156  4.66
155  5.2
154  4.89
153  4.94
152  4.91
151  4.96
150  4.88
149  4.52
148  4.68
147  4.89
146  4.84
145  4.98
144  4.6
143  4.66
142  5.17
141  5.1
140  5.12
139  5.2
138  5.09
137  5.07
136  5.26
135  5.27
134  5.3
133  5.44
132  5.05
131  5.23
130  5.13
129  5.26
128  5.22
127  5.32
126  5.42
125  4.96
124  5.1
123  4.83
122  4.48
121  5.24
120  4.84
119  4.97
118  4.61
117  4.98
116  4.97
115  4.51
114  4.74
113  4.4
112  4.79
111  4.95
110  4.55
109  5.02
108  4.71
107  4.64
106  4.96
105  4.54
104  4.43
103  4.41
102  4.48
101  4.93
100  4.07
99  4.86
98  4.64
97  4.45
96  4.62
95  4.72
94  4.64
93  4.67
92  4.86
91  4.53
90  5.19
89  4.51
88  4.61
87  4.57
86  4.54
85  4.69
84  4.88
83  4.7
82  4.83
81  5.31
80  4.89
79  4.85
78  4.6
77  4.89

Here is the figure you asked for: 6.7 K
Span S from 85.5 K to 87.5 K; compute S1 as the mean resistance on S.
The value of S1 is 4.55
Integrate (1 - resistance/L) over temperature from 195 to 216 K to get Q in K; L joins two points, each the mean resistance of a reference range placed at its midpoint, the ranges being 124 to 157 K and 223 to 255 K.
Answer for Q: -0.8 K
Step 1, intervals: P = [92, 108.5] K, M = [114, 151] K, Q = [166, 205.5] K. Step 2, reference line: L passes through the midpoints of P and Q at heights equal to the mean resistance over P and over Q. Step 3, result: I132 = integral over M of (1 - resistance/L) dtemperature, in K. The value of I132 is -2.9 K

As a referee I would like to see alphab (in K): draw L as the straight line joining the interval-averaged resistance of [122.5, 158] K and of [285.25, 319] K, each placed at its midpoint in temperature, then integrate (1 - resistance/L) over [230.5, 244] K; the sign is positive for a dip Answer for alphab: 1.94 K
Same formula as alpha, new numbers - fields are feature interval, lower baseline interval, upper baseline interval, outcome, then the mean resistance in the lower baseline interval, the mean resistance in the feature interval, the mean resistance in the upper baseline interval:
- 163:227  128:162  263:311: 1.4 K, 4.98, 4.67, 4.38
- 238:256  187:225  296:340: 2.2 K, 4.65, 3.98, 4.35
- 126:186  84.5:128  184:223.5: -2.2 K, 4.75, 4.88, 4.65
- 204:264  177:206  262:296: 2.3 K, 4.64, 4.39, 4.49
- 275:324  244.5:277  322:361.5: 3.0 K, 4.49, 4.34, 4.78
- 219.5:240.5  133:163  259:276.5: 1.4 K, 4.93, 4.4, 4.62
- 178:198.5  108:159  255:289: 0.5 K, 4.96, 4.67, 4.55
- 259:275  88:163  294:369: 0.4 K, 4.86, 4.6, 4.65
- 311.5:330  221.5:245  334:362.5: 1.1 K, 4.18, 4.46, 4.92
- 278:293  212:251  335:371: 0.7 K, 4.29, 4.4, 5.04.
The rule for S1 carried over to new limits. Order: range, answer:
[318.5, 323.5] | 4.42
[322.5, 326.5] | 4.44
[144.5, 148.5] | 4.85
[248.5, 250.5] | 4.13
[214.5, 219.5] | 4.77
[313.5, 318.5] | 4.61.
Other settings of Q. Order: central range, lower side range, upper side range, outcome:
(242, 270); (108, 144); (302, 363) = 2.5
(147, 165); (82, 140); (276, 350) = -0.1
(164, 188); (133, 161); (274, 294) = 0.7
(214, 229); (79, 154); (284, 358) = -0.1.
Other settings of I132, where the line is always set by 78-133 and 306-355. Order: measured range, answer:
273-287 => 0.24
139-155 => -0.46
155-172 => 0.14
